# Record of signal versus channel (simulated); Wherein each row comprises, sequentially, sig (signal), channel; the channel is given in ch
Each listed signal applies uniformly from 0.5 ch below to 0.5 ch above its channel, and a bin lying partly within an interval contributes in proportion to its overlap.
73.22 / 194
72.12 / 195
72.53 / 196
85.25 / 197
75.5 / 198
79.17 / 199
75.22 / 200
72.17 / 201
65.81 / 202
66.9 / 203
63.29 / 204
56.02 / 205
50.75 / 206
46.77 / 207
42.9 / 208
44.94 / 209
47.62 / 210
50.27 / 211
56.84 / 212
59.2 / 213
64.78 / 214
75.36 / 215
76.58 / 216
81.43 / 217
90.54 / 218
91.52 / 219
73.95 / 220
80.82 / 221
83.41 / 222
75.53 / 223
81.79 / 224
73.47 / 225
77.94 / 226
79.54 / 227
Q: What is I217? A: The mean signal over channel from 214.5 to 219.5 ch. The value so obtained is 83.1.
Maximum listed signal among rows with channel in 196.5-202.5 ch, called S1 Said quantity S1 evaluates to 85.25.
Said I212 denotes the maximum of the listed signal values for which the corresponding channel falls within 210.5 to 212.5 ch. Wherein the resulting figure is 56.84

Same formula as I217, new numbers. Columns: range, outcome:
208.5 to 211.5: 47.6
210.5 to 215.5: 61.3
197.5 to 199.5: 77.3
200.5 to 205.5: 64.8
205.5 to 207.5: 48.8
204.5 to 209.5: 48.3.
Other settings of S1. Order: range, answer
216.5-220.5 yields 91.52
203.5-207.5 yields 63.29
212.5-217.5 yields 81.43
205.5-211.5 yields 50.75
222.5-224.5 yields 81.79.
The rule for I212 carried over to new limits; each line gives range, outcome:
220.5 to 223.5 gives 83.41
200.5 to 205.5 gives 72.17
